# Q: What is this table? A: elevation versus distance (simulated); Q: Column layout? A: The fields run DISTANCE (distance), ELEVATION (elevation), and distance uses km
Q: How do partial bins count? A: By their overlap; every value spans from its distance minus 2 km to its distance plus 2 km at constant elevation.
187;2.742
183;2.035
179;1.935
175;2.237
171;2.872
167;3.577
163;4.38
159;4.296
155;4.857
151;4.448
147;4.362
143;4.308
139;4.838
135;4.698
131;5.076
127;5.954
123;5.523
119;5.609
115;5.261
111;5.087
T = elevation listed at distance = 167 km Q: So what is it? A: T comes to 3.577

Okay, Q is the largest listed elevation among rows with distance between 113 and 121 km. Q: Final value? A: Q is 5.609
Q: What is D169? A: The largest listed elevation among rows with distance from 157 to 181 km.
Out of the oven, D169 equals 4.38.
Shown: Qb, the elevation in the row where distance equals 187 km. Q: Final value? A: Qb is 2.742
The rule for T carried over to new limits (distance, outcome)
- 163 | 4.38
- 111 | 5.087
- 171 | 2.872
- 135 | 4.698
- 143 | 4.308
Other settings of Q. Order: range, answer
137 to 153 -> 4.838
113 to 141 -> 5.954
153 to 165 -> 4.857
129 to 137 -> 5.076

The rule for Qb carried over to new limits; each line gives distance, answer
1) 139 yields 4.838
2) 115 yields 5.261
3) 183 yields 2.035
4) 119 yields 5.609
